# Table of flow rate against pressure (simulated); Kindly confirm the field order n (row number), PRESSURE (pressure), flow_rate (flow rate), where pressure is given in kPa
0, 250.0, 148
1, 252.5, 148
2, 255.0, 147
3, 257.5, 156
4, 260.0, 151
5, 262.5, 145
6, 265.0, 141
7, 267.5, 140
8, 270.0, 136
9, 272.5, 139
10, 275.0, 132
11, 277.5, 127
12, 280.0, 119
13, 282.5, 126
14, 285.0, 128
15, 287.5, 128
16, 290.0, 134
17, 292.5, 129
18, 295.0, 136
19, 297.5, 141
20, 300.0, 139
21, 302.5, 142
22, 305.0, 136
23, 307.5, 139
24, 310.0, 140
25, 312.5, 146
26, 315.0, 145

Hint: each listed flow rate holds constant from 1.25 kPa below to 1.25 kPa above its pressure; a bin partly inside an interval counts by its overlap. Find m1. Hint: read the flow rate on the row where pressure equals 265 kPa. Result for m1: 141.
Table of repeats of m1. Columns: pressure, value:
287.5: 128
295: 136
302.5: 142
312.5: 146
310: 140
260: 151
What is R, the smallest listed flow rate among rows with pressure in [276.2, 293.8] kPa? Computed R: 119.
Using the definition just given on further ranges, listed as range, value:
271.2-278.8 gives 127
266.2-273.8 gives 136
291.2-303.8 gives 129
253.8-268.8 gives 140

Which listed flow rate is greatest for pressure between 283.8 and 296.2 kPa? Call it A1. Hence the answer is 136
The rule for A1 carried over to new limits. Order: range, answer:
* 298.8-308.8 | 142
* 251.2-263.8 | 156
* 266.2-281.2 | 140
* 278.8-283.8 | 126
